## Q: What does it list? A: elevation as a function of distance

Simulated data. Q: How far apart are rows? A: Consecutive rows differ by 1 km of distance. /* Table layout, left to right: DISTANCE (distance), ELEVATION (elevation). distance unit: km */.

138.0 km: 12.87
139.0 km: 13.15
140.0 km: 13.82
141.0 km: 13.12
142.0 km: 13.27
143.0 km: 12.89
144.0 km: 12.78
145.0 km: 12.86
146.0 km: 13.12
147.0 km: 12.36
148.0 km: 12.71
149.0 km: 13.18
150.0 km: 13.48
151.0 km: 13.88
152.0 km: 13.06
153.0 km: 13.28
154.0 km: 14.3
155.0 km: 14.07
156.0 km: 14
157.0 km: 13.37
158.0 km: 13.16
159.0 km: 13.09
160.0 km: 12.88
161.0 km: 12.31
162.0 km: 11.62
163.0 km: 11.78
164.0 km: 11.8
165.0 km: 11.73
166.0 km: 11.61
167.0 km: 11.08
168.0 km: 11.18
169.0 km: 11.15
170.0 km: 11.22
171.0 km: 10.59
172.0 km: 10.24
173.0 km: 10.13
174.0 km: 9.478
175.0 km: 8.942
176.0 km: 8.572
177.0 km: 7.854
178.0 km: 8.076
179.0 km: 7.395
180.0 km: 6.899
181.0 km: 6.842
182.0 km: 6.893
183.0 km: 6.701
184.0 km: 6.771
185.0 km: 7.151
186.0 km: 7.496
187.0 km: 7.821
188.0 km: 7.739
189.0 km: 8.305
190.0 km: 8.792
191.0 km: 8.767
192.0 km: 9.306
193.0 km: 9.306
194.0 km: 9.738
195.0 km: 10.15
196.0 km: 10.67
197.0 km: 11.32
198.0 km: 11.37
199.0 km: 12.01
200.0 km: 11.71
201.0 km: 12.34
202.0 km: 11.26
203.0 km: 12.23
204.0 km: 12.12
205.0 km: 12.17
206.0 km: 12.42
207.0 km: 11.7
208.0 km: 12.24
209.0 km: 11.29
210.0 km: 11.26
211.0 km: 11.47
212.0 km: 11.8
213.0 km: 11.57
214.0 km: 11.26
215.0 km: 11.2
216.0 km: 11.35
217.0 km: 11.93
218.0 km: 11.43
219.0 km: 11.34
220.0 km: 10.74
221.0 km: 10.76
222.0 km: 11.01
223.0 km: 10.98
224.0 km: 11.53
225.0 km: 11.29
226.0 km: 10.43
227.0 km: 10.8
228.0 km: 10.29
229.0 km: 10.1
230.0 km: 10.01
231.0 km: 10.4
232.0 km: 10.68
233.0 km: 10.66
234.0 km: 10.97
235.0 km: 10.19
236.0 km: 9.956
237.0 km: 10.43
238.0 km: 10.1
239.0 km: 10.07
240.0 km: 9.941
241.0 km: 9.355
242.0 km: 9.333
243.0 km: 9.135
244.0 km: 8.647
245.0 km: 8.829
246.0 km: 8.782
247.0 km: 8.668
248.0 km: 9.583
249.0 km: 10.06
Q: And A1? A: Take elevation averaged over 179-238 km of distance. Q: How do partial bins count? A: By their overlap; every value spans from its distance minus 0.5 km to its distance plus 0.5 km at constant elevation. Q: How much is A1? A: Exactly 10.3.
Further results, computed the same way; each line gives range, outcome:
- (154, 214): 10.5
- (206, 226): 11.4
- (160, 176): 11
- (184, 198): 8.97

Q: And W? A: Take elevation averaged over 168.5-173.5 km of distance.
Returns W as 10.7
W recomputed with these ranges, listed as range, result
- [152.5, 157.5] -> 13.8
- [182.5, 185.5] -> 6.87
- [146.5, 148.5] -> 12.5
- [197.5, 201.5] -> 11.9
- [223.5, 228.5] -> 10.9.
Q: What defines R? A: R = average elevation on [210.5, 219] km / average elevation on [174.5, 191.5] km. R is 1.5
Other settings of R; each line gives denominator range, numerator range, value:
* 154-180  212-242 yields 0.97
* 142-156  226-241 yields 0.78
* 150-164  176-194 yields 0.60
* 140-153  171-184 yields 0.63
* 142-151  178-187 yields 0.55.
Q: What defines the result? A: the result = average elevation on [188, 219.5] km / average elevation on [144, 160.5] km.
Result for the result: 0.83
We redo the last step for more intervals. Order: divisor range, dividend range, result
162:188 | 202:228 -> 1.24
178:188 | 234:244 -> 1.37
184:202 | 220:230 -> 1.12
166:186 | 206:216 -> 1.31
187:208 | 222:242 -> 0.98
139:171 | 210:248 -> 0.83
